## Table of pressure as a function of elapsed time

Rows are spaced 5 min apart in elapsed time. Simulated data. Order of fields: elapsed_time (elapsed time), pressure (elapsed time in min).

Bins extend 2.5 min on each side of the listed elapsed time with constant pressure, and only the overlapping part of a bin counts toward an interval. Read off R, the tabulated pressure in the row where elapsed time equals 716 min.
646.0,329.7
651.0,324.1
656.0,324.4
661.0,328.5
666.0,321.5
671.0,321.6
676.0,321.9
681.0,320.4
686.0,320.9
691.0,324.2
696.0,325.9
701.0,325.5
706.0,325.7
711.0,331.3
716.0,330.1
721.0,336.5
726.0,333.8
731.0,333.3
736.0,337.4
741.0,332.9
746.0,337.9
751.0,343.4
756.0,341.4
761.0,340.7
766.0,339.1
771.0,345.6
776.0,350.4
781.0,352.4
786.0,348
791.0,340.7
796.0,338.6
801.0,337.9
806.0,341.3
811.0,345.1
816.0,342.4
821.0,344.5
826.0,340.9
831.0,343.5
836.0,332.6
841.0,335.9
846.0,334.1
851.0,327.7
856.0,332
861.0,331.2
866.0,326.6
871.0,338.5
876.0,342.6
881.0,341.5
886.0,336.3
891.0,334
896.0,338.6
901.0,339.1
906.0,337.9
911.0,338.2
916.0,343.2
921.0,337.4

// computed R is 330.1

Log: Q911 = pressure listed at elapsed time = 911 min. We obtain 338.2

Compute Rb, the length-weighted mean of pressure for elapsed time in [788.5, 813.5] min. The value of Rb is 341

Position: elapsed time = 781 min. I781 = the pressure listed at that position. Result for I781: 352.4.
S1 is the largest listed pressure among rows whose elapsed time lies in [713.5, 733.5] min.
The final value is 336.5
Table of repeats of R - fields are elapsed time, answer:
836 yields 332.6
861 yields 331.2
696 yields 325.9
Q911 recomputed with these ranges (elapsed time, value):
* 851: 327.7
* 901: 339.1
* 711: 331.3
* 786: 348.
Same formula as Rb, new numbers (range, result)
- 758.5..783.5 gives 346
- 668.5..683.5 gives 321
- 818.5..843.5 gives 339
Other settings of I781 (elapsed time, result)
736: 337.4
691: 324.2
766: 339.1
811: 345.1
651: 324.1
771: 345.6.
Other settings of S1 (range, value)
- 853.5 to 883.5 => 342.6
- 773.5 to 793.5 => 352.4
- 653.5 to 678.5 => 328.5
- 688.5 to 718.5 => 331.3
